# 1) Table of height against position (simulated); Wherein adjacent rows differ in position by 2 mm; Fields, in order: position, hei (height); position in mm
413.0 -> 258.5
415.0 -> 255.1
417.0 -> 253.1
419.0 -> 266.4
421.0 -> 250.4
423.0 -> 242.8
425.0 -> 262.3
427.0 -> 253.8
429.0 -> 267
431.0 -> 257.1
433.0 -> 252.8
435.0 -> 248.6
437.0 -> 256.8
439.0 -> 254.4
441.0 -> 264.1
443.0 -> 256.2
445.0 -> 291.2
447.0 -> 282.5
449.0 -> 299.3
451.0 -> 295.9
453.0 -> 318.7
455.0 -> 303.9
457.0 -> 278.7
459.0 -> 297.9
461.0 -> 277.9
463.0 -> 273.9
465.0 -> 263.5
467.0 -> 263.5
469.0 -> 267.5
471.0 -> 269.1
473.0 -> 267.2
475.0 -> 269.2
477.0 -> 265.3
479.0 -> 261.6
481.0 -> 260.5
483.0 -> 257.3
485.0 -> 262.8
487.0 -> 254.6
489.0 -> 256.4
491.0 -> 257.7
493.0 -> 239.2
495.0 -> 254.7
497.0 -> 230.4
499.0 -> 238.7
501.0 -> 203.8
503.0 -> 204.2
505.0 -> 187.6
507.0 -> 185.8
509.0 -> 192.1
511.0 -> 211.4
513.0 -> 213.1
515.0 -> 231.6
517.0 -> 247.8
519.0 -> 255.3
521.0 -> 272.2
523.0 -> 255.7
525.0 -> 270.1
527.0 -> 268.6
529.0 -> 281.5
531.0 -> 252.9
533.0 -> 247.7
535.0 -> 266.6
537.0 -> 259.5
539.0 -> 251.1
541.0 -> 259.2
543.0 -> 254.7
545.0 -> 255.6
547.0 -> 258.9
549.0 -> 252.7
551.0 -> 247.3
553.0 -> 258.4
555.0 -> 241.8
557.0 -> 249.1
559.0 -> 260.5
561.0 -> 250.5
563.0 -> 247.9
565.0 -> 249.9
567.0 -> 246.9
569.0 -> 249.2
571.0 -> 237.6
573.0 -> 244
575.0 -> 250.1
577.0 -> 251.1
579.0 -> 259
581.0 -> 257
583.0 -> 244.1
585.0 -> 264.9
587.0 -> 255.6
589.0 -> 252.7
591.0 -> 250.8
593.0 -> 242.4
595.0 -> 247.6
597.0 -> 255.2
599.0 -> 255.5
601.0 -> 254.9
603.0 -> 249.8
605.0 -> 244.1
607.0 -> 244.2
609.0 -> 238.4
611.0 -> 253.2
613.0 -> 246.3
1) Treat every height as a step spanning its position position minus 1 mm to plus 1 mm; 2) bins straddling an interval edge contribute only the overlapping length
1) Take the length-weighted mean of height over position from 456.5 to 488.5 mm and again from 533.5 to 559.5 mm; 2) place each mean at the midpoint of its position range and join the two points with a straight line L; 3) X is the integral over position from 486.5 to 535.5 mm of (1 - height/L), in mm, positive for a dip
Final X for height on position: 4.2 mm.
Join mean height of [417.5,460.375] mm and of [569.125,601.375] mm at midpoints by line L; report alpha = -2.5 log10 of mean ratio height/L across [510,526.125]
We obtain 0.07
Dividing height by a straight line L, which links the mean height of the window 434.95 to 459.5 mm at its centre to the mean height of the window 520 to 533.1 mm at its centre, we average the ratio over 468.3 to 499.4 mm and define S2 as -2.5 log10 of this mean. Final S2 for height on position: 0.07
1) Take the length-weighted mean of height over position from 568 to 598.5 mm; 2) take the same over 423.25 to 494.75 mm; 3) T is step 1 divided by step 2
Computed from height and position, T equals 0.9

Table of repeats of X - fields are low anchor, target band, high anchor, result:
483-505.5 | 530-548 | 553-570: -0.76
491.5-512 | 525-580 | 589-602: -4.54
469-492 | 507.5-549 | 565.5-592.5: 1.14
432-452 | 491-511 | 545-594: 3.39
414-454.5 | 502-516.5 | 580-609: 3.03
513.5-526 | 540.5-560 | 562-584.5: -0.20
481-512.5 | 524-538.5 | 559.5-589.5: -1.47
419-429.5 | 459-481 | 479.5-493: -1.05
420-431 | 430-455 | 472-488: -1.62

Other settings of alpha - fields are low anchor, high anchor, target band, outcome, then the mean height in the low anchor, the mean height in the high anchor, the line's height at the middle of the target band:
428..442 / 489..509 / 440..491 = -0.140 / 257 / 223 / 241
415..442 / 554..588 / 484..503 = 0.050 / 256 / 251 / 254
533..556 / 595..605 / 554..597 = 0.013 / 255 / 252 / 253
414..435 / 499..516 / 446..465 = -0.221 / 256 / 206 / 237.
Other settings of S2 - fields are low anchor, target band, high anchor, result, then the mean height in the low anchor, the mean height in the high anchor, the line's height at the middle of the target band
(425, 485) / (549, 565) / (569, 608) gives 0.02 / 271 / 251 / 255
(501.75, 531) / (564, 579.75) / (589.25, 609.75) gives -0.02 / 234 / 249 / 244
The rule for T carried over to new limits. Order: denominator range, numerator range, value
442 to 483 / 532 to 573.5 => 0.91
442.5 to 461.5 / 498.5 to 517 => 0.72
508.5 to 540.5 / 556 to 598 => 1.00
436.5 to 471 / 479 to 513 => 0.83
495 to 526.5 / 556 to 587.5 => 1.10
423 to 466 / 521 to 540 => 0.96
